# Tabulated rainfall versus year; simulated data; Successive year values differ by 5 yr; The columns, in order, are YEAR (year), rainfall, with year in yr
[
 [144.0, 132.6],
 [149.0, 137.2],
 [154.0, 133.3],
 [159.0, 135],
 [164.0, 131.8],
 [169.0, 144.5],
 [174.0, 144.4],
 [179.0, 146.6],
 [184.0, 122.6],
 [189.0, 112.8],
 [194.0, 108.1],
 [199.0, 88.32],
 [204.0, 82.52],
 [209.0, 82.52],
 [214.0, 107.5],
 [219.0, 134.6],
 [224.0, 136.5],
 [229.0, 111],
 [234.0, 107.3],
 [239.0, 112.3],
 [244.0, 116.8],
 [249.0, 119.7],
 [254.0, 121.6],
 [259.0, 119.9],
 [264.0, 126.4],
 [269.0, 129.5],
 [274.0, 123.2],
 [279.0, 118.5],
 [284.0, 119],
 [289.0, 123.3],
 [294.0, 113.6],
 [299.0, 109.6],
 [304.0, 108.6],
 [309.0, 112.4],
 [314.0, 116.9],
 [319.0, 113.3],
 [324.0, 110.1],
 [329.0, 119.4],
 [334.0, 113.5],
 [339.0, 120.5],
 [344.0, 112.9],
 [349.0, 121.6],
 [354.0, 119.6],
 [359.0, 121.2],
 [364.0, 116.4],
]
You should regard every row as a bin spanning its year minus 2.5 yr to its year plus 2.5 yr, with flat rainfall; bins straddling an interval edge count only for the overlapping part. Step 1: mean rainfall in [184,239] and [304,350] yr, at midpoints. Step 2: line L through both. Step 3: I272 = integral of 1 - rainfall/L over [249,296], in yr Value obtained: -4.2 yr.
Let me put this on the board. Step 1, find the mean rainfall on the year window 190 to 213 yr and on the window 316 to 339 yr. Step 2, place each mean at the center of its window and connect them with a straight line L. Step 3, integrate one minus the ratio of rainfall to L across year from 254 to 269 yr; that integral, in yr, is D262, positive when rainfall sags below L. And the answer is -3.0 yr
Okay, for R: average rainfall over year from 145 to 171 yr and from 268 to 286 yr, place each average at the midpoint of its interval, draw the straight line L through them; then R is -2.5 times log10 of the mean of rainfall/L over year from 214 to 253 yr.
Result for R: 0.07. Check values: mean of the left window 136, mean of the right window 122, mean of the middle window 119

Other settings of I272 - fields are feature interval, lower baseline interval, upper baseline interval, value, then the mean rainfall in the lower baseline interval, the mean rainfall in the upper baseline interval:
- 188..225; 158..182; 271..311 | 7.7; 140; 116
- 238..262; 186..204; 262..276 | 0.3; 101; 126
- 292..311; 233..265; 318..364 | 1.0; 118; 117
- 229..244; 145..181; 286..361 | 2.0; 139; 116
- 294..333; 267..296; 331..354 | 2.0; 121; 117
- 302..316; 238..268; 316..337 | 0.4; 120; 114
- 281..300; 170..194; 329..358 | 0.8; 130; 118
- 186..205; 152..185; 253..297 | 4.8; 138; 122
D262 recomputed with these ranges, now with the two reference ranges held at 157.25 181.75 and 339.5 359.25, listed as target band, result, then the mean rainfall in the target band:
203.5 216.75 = 4.2 yr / 92.9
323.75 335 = 0.5 yr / 115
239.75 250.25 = 1.1 yr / 117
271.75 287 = 0.8 yr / 120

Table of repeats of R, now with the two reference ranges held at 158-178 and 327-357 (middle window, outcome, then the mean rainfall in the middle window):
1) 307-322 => 0.07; 114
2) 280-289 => 0.04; 120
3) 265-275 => 0.00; 127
